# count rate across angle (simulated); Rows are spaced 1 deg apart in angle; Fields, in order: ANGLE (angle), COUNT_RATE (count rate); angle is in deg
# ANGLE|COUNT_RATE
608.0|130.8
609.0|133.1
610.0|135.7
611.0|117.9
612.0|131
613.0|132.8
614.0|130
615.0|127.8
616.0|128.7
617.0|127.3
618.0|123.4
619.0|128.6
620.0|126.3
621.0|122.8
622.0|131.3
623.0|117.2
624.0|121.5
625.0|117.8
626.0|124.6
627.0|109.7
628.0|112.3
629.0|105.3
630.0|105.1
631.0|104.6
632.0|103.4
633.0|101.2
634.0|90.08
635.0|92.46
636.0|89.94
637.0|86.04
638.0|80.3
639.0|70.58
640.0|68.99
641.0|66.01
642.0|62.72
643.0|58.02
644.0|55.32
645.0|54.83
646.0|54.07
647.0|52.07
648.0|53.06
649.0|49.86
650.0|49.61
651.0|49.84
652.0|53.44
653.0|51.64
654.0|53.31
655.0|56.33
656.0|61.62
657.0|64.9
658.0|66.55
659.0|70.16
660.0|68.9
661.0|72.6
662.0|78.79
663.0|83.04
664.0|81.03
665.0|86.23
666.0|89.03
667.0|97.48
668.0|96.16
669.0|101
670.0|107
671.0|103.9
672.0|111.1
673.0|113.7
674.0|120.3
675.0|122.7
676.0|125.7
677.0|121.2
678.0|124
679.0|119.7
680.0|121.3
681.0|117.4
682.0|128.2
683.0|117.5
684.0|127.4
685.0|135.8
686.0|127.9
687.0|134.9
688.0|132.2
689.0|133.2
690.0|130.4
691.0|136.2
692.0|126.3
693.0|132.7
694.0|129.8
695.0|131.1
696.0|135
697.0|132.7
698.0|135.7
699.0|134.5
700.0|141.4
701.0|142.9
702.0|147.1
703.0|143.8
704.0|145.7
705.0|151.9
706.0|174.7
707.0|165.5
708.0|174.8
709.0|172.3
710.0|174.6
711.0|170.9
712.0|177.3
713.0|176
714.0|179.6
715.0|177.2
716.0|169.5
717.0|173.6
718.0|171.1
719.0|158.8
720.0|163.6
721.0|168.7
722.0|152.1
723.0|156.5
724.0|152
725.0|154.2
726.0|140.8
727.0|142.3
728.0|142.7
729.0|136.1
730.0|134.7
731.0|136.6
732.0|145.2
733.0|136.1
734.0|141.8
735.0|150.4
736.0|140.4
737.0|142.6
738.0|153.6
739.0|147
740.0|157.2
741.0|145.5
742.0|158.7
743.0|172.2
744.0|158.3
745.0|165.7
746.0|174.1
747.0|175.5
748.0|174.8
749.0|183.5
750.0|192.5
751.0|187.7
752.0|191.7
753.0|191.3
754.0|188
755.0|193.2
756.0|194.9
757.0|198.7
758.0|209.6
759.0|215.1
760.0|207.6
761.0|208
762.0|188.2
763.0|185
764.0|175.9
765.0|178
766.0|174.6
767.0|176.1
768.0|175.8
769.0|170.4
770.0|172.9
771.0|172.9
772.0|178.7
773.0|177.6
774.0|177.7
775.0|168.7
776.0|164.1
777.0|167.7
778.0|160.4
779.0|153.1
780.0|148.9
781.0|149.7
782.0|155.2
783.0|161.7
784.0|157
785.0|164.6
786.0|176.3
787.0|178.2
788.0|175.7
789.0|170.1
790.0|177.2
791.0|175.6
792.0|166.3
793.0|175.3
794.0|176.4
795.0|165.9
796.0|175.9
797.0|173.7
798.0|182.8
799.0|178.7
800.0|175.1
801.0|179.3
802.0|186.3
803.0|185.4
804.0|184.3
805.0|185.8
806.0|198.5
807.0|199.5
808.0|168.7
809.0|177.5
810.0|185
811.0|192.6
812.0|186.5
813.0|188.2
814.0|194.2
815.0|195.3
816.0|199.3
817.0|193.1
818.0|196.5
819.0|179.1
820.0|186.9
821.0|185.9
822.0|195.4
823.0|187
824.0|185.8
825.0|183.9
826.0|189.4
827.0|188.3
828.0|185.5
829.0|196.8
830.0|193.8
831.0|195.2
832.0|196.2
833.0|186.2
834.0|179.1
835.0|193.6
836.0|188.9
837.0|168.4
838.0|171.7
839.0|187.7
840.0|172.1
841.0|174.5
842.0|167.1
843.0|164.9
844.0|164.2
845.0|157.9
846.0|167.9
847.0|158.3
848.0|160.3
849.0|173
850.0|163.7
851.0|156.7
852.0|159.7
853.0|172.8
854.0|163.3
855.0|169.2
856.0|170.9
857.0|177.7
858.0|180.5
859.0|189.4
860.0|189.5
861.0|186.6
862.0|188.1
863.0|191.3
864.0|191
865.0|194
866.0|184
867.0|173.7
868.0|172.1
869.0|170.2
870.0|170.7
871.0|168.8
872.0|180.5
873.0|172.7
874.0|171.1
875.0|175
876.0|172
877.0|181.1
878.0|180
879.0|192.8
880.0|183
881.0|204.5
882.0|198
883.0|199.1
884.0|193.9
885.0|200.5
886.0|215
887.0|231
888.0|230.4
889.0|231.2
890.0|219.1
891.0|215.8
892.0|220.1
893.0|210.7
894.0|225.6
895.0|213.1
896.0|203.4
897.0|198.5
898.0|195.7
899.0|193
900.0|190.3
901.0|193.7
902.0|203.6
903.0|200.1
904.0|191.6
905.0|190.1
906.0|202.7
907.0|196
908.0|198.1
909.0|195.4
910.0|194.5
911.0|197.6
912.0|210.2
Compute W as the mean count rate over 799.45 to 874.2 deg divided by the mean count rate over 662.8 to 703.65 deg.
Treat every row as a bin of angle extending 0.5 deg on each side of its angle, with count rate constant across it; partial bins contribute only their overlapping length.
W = 1.5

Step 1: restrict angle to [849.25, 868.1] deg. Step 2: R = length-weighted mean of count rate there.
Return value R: 178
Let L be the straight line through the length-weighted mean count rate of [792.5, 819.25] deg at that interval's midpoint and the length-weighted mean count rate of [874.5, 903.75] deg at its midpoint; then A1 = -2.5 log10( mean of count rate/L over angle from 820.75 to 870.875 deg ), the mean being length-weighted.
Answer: 0.08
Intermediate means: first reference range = 184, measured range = 179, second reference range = 202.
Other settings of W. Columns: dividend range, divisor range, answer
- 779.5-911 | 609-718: 1.64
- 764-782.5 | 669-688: 1.39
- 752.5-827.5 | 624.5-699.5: 1.87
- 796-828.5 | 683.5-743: 1.25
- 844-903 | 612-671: 2.11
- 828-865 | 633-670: 2.50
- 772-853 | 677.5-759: 1.15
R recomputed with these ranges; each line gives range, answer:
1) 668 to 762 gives 152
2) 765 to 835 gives 179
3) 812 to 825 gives 190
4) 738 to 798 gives 175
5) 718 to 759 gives 163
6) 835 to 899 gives 185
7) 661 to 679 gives 103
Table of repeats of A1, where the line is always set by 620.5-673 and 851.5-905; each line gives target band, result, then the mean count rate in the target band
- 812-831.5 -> -0.155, 190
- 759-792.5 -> -0.206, 173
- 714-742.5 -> -0.249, 152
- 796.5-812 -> -0.171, 184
